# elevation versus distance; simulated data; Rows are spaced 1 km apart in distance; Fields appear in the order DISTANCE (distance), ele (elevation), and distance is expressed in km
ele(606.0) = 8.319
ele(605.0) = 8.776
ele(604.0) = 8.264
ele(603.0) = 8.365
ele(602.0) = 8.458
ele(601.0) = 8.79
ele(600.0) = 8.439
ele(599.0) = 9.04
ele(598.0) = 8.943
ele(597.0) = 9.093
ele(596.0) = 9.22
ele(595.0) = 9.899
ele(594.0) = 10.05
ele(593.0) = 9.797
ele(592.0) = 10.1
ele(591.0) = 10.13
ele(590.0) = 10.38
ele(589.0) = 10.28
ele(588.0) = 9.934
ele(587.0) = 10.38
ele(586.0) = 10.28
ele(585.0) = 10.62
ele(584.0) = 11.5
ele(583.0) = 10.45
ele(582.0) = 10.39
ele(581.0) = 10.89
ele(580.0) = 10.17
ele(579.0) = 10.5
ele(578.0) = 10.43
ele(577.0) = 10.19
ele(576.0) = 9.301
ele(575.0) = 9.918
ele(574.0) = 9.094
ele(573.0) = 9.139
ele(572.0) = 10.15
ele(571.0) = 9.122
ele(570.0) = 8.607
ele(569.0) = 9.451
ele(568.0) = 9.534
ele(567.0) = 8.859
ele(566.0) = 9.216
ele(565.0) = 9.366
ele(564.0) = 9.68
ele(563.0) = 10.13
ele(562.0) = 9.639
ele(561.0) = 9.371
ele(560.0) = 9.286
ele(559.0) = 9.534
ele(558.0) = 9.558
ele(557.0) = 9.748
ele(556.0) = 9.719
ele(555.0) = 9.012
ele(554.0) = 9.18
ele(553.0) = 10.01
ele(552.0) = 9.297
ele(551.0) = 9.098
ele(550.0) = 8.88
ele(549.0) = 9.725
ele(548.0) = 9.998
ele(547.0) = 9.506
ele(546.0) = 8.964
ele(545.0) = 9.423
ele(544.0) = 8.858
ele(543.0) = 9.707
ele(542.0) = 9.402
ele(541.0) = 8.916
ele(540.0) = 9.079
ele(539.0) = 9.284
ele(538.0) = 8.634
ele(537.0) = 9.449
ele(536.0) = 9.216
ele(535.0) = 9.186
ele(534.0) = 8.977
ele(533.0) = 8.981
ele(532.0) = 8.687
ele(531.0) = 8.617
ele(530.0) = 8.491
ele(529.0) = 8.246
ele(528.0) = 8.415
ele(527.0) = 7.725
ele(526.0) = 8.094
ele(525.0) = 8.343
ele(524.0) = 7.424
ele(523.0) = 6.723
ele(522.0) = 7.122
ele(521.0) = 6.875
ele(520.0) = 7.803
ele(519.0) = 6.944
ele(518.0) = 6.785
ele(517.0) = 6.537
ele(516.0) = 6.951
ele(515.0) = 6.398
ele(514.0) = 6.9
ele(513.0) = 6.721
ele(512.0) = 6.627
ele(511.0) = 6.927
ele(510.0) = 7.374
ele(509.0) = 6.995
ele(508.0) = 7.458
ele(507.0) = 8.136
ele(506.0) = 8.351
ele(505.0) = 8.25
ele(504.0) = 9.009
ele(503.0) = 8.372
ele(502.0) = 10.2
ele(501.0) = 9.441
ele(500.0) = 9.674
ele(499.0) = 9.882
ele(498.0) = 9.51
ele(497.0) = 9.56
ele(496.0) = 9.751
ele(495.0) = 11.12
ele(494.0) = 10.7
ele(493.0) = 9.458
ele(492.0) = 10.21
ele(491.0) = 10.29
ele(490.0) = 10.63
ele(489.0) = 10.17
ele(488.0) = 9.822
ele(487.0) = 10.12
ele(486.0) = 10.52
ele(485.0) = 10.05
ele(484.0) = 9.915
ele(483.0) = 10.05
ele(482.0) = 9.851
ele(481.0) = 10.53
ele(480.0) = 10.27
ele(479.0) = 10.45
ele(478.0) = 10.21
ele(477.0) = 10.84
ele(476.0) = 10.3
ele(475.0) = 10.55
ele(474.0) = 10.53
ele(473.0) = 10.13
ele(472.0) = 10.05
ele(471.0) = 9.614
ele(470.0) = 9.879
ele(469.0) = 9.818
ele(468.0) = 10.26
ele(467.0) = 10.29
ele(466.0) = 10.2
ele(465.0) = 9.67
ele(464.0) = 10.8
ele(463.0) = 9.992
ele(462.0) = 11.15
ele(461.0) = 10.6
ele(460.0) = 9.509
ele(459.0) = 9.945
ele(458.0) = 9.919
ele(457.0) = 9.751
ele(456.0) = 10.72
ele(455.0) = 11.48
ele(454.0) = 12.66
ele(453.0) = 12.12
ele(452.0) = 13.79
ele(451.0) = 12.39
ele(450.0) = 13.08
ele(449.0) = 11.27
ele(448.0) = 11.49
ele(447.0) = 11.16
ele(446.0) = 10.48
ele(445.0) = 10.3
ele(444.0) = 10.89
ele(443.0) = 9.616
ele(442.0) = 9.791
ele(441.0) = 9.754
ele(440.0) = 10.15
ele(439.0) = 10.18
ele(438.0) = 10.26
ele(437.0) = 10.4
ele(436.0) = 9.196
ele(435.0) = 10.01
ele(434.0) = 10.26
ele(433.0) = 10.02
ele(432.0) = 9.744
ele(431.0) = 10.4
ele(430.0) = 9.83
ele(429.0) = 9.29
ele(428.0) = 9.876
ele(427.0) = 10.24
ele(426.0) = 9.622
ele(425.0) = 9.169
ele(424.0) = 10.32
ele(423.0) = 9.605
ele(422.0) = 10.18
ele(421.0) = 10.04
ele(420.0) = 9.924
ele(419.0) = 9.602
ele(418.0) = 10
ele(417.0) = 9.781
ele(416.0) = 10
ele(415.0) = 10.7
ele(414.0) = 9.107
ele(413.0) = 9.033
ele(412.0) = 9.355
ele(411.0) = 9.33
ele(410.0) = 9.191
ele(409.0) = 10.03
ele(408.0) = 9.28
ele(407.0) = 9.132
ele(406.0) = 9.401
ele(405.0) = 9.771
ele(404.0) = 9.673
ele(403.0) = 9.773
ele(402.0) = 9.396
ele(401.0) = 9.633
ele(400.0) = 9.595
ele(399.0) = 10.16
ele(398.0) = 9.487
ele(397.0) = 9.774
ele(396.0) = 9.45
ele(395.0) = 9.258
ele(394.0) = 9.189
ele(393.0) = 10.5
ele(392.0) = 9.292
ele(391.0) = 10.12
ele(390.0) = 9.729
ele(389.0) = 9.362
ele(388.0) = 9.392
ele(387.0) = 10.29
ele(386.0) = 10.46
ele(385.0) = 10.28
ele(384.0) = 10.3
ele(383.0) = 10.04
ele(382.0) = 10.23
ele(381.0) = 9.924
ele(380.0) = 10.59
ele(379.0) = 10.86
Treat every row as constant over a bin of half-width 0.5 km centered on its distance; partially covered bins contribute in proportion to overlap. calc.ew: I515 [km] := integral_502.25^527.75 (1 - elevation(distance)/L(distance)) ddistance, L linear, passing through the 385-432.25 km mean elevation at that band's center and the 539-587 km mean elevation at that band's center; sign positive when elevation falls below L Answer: 5.9 km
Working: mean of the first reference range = 9.72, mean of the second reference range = 9.64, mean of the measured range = 7.43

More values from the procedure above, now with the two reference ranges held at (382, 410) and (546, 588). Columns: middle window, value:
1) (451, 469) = -1.9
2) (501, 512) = 1.8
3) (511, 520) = 2.7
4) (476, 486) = -0.5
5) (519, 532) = 2.5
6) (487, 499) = -0.5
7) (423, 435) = -0.2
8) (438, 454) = -2.3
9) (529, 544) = 1.1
